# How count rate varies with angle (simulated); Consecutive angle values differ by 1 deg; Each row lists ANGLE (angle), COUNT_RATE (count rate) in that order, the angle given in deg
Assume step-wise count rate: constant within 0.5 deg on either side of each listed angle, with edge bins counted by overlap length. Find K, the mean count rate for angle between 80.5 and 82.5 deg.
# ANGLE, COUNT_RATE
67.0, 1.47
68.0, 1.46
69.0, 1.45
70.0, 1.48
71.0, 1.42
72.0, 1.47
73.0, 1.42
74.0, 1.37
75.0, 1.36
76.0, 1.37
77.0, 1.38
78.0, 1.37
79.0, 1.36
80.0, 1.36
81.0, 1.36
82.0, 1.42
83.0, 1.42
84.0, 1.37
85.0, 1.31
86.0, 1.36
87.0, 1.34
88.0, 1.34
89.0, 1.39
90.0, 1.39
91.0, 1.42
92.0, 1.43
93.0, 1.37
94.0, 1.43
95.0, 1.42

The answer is 1.39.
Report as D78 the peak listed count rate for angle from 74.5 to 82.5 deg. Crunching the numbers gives 1.42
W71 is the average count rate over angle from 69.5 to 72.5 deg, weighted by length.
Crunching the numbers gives 1.46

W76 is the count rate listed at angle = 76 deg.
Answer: 1.37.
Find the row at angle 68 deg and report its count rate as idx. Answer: 1.46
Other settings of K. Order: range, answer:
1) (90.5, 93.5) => 1.41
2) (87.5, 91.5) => 1.39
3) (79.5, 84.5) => 1.39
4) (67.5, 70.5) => 1.46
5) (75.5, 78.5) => 1.37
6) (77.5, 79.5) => 1.37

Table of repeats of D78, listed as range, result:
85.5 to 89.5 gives 1.39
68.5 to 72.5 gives 1.48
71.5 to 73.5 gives 1.47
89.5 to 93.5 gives 1.43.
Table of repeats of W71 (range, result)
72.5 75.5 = 1.38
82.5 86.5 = 1.36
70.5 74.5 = 1.42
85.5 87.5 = 1.35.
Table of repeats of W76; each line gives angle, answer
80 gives 1.36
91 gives 1.42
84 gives 1.37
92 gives 1.43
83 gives 1.42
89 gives 1.39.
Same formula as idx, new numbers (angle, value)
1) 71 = 1.42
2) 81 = 1.36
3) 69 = 1.45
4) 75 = 1.36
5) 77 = 1.38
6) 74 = 1.37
